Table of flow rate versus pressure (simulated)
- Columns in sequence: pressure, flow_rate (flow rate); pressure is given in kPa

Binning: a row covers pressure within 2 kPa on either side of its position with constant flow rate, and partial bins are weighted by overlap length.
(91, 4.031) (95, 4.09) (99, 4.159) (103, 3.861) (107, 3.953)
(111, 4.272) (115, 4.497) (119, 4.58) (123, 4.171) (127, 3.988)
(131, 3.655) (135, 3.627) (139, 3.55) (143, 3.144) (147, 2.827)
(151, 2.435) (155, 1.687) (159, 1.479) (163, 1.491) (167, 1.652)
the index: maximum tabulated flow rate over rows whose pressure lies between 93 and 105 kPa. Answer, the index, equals 4.159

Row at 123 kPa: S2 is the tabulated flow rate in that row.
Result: 4.171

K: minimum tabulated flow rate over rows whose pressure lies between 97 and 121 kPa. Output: 3.861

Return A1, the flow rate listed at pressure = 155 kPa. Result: 1.687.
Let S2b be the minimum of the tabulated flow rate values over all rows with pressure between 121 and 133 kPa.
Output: 3.655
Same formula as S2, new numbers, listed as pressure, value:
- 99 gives 4.159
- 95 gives 4.09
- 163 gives 1.491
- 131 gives 3.655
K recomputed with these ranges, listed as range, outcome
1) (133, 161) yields 1.479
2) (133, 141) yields 3.55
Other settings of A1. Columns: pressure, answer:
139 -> 3.55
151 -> 2.435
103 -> 3.861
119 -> 4.58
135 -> 3.627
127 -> 3.988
